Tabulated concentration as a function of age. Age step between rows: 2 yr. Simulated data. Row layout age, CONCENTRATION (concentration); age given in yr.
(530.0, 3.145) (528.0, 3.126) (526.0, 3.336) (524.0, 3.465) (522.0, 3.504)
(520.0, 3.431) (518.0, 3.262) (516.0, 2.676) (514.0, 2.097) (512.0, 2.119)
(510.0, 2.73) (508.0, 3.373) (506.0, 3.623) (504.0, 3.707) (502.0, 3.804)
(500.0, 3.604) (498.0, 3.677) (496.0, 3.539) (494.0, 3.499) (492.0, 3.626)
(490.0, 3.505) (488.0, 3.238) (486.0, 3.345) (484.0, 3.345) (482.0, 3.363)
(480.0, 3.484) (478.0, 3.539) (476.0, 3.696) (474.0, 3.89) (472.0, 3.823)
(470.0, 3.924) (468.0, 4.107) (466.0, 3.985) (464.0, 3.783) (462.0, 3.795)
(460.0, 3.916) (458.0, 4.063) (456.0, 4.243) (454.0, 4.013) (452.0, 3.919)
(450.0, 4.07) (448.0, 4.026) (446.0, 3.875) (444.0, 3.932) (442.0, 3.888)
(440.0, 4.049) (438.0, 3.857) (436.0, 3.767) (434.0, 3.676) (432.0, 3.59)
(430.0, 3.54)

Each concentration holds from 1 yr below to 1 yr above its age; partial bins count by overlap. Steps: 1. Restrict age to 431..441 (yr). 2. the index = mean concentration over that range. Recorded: 3.79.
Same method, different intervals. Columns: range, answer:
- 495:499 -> 3.61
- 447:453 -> 4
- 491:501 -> 3.59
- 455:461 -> 4.07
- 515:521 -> 3.12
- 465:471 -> 4.01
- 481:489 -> 3.32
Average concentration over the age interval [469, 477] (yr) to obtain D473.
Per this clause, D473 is 3.83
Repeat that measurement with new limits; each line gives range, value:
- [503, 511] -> 3.36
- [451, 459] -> 4.06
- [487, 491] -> 3.37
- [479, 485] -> 3.4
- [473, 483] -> 3.59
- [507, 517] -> 2.6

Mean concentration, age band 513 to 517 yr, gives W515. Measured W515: 2.39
